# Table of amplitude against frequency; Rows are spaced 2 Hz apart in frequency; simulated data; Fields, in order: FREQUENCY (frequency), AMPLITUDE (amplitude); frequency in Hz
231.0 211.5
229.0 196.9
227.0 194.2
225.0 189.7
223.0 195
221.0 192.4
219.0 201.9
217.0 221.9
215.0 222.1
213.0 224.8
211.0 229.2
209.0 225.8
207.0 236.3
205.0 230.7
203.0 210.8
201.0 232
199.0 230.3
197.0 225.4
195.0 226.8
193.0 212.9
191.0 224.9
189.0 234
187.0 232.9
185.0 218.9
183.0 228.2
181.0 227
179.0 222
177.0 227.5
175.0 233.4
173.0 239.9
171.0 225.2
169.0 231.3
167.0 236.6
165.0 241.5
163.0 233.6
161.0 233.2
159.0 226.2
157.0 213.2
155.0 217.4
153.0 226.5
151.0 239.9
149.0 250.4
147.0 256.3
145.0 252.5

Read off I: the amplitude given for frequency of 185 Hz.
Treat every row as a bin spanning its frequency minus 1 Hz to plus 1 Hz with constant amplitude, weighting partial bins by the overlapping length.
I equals 218.9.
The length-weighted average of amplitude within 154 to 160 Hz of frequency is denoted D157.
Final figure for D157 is 219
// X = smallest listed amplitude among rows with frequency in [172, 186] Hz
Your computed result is 218.9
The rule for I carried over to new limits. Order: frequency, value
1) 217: 221.9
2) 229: 196.9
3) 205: 230.7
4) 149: 250.4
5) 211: 229.2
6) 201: 232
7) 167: 236.6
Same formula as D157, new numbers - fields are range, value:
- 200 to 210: 227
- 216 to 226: 200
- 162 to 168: 237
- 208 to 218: 225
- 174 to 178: 230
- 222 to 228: 193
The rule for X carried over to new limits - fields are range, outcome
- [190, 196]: 212.9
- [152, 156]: 217.4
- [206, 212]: 225.8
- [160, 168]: 233.2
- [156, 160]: 213.2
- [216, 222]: 192.4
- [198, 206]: 210.8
